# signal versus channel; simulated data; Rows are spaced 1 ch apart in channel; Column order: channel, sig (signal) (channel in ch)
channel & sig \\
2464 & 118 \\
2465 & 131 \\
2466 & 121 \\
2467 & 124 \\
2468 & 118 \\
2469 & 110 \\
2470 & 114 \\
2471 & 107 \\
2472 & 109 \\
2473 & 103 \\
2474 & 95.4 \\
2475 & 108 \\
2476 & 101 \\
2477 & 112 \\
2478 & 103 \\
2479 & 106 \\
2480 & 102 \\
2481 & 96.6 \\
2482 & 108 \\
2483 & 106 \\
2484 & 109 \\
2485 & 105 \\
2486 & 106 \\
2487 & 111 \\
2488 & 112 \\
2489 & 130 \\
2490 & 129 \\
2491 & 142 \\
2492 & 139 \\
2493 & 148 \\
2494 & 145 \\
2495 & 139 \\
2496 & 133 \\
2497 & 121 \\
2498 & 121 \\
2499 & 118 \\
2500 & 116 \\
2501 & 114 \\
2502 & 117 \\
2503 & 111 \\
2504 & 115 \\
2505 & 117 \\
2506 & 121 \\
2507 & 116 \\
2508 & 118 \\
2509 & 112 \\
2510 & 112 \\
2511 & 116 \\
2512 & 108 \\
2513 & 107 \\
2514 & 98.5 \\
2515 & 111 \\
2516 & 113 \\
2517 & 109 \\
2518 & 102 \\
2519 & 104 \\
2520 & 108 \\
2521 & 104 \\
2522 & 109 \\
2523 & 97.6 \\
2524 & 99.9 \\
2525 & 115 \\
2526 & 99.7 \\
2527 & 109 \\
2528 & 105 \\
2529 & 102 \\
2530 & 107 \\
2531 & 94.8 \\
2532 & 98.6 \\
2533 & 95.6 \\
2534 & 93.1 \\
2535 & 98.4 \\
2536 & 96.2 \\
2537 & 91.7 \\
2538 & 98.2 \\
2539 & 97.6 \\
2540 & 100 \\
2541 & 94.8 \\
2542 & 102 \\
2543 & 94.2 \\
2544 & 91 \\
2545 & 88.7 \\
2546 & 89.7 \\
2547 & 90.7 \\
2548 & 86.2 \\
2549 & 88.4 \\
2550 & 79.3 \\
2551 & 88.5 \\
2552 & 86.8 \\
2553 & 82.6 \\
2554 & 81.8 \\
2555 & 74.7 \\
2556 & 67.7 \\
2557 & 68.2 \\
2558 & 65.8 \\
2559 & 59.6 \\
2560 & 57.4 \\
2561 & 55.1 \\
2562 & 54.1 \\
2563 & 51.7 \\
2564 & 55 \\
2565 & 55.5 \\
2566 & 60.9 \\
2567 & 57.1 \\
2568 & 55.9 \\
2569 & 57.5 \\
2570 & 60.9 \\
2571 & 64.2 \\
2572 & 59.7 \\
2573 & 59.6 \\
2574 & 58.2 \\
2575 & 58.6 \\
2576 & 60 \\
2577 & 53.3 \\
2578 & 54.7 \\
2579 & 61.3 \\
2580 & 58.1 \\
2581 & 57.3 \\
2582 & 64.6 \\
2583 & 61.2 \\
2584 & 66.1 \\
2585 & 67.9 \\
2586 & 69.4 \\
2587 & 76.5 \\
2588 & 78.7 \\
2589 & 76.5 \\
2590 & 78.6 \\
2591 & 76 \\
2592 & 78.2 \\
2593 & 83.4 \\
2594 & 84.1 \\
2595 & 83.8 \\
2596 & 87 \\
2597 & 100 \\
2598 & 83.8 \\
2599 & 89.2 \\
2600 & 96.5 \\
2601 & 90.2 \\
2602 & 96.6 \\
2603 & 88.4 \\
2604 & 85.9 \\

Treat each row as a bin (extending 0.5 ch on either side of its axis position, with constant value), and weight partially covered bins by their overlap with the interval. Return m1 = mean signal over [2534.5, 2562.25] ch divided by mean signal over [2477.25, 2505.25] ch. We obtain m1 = 0.70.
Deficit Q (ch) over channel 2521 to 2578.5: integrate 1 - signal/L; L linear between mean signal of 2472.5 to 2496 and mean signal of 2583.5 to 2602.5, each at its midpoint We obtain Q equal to 9.5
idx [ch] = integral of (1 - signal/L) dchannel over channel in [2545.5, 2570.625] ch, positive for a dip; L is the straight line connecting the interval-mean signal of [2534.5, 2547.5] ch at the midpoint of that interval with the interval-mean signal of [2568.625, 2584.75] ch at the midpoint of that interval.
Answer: 3.0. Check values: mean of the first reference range 94.9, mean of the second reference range 59.9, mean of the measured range 69.2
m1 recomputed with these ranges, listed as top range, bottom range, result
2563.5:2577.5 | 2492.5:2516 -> 0.49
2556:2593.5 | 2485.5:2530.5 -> 0.55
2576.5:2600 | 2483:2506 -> 0.61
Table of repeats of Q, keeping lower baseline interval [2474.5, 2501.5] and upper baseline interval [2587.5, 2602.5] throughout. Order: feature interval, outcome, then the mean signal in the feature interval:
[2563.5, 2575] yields 4.3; 58.6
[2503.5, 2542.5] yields 0.8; 105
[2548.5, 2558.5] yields 2.0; 78.4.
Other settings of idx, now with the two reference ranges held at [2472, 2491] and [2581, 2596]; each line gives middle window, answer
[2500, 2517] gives -2.2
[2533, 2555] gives -0.6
